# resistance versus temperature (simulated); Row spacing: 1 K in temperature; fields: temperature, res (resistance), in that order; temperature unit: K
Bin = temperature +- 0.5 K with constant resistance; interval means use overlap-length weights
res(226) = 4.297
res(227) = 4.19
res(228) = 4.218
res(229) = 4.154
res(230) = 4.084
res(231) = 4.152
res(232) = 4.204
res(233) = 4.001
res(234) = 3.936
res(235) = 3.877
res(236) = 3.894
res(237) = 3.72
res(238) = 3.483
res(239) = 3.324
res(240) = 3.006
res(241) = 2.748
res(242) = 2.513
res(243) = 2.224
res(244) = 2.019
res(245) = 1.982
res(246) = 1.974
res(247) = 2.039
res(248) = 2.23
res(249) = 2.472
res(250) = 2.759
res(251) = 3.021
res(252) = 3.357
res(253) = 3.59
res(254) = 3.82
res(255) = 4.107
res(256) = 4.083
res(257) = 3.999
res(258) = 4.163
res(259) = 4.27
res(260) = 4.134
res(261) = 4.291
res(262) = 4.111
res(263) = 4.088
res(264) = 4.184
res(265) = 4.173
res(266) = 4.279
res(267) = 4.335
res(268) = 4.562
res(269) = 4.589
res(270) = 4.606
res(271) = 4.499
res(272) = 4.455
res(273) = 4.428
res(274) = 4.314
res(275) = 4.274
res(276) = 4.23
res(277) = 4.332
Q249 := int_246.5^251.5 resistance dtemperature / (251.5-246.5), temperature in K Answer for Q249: 2.5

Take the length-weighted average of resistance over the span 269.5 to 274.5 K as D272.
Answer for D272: 4.46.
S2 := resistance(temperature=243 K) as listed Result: 2.224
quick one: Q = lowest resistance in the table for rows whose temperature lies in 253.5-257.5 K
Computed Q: 3.82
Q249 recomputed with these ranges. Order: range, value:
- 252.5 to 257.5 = 3.92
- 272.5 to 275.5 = 4.34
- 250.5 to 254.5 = 3.45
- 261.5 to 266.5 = 4.17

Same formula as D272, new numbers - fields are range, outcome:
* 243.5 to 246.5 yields 1.99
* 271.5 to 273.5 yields 4.44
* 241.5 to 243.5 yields 2.37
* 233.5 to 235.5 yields 3.91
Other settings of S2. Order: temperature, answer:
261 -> 4.291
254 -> 3.82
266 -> 4.279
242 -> 2.513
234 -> 3.936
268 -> 4.562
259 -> 4.27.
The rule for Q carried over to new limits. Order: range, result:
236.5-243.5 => 2.224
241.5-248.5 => 1.974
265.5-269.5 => 4.279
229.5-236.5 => 3.877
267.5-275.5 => 4.274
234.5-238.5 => 3.483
